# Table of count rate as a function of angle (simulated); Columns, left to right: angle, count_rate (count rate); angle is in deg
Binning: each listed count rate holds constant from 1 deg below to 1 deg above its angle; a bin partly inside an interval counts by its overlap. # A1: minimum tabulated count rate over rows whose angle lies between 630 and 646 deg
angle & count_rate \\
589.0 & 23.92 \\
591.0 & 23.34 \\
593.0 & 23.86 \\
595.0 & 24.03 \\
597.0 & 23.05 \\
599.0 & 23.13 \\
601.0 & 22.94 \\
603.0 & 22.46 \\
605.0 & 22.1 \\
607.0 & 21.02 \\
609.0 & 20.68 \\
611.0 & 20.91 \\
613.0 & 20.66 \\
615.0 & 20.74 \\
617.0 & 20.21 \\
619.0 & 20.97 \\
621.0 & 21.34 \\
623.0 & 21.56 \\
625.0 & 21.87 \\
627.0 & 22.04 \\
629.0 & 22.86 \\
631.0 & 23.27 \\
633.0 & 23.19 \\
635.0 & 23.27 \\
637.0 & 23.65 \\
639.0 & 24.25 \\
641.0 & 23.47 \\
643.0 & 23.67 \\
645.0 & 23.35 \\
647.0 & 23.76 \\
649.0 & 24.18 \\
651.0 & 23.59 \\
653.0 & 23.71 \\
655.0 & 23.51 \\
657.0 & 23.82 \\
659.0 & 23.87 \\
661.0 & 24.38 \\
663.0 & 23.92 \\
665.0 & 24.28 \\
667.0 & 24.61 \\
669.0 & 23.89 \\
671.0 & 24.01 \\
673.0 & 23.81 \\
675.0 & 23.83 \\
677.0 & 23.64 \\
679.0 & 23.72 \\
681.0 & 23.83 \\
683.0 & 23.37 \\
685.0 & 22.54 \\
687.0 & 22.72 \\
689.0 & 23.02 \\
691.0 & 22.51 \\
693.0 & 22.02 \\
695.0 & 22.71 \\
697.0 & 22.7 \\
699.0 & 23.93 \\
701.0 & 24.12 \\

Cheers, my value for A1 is 23.19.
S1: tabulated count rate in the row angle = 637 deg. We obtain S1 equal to 23.65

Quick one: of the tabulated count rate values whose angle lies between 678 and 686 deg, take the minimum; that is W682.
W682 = 22.54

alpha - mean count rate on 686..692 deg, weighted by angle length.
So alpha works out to 22.8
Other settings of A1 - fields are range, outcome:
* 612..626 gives 20.21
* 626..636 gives 22.04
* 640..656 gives 23.35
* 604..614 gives 20.66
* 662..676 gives 23.81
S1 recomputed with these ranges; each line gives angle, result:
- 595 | 24.03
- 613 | 20.66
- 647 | 23.76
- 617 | 20.21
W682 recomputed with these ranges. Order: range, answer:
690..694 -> 22.02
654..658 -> 23.51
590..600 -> 23.05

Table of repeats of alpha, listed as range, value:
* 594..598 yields 23.5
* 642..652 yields 23.7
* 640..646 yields 23.5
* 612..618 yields 20.5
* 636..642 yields 23.8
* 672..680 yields 23.8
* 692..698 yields 22.5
